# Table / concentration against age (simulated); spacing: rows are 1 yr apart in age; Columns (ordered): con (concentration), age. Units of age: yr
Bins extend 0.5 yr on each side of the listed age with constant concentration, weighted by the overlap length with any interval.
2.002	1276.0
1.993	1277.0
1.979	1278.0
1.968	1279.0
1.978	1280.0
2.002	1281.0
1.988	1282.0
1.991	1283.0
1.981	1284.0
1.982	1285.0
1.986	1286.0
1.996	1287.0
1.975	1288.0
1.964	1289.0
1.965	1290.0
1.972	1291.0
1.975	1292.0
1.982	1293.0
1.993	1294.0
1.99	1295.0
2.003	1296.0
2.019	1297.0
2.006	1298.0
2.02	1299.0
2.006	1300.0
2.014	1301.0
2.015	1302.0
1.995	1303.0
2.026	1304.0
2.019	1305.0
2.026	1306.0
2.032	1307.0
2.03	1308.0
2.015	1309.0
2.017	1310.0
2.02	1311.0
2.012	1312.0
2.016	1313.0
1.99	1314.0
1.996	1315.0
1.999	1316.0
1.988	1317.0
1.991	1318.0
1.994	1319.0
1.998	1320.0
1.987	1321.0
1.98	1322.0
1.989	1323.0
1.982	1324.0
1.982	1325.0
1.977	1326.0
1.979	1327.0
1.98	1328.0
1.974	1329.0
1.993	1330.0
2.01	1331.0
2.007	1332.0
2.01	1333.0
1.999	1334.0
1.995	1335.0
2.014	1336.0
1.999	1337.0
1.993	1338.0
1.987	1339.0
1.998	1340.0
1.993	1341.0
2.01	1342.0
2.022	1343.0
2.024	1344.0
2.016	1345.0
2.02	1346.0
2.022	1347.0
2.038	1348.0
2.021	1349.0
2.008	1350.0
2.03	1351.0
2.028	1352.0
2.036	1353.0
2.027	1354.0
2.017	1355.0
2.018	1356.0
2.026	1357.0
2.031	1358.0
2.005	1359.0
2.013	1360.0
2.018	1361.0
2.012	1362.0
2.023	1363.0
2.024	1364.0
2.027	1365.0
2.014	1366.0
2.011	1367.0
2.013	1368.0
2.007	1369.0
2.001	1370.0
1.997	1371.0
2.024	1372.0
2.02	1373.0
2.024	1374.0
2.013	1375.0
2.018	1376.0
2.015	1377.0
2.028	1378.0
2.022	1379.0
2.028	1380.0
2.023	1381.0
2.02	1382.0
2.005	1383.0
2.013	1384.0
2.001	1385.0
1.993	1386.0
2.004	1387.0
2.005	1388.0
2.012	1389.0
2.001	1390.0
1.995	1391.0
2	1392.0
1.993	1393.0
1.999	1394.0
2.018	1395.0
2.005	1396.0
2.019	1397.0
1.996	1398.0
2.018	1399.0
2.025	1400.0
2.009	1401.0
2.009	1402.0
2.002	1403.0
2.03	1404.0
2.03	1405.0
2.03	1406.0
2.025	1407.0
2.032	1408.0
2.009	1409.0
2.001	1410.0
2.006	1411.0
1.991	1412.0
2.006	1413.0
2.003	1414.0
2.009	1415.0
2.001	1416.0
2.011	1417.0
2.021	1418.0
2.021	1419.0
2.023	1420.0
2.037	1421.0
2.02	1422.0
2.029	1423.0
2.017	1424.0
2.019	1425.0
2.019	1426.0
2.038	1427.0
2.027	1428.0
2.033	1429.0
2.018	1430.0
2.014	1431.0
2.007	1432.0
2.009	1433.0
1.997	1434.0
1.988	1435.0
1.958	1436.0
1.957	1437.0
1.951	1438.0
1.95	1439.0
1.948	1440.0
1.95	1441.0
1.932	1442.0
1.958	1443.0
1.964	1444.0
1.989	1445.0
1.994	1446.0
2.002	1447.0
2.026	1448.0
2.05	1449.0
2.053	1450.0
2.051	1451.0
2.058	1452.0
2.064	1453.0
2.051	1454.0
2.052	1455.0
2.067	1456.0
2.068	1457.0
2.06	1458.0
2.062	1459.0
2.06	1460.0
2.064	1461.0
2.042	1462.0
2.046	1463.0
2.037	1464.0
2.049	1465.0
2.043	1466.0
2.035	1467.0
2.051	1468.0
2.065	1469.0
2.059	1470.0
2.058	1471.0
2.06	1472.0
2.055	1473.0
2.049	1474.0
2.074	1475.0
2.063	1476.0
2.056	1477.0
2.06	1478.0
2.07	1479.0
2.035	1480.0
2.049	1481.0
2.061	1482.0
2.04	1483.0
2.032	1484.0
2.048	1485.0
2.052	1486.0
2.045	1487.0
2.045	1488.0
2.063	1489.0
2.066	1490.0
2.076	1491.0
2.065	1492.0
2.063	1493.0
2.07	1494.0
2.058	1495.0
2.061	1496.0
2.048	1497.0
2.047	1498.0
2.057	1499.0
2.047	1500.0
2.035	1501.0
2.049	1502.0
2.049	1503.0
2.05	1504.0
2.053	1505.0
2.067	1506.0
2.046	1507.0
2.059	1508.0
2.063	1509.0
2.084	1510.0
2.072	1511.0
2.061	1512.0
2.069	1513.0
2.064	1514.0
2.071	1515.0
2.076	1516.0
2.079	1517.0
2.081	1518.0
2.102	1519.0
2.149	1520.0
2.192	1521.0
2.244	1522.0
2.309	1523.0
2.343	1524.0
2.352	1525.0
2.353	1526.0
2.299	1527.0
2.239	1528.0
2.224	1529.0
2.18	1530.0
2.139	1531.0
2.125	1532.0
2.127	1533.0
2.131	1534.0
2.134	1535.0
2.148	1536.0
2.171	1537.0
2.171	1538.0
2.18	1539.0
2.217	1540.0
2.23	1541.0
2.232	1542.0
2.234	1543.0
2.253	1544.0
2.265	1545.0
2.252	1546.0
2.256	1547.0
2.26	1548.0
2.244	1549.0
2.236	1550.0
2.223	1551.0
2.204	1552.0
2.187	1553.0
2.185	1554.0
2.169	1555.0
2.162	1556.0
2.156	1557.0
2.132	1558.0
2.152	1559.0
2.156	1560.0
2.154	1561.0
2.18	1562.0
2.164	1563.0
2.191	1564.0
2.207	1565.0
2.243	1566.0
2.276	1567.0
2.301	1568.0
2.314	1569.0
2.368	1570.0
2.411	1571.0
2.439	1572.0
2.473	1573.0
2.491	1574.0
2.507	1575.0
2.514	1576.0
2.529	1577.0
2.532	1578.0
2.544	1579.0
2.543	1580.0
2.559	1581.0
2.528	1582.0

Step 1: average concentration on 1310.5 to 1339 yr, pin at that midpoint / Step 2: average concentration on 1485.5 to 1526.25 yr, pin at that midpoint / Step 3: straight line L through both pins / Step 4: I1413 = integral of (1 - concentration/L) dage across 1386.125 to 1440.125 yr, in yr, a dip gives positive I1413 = 0.97 yr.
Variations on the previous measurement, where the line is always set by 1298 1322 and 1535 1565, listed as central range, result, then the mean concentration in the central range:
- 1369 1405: 1.01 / 2.01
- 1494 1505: 0.54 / 2.05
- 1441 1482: 1.67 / 2.04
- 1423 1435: 0.49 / 2.02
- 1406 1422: 0.59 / 2.01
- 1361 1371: 0.19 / 2.01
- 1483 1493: 0.44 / 2.05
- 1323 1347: 0.35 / 2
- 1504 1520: 0.71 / 2.07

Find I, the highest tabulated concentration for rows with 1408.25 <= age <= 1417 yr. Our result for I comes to 2.011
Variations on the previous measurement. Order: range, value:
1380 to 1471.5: 2.068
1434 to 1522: 2.244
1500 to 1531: 2.353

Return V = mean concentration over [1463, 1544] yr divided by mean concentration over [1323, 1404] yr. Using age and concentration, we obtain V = 1.05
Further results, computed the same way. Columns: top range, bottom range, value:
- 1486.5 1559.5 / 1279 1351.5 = 1.07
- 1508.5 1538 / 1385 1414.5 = 1.08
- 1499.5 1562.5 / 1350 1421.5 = 1.07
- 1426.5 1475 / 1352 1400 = 1.01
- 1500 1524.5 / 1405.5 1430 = 1.04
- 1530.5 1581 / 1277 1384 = 1.13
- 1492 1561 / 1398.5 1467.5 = 1.07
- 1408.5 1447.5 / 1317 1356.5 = 1.00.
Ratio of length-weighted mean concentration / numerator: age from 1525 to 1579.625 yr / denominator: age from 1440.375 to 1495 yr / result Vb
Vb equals 1.1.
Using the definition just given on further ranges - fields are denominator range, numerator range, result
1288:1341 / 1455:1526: 1.04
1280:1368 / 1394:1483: 1.01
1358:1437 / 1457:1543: 1.04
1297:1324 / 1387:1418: 1.00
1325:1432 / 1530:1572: 1.10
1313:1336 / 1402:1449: 1.01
